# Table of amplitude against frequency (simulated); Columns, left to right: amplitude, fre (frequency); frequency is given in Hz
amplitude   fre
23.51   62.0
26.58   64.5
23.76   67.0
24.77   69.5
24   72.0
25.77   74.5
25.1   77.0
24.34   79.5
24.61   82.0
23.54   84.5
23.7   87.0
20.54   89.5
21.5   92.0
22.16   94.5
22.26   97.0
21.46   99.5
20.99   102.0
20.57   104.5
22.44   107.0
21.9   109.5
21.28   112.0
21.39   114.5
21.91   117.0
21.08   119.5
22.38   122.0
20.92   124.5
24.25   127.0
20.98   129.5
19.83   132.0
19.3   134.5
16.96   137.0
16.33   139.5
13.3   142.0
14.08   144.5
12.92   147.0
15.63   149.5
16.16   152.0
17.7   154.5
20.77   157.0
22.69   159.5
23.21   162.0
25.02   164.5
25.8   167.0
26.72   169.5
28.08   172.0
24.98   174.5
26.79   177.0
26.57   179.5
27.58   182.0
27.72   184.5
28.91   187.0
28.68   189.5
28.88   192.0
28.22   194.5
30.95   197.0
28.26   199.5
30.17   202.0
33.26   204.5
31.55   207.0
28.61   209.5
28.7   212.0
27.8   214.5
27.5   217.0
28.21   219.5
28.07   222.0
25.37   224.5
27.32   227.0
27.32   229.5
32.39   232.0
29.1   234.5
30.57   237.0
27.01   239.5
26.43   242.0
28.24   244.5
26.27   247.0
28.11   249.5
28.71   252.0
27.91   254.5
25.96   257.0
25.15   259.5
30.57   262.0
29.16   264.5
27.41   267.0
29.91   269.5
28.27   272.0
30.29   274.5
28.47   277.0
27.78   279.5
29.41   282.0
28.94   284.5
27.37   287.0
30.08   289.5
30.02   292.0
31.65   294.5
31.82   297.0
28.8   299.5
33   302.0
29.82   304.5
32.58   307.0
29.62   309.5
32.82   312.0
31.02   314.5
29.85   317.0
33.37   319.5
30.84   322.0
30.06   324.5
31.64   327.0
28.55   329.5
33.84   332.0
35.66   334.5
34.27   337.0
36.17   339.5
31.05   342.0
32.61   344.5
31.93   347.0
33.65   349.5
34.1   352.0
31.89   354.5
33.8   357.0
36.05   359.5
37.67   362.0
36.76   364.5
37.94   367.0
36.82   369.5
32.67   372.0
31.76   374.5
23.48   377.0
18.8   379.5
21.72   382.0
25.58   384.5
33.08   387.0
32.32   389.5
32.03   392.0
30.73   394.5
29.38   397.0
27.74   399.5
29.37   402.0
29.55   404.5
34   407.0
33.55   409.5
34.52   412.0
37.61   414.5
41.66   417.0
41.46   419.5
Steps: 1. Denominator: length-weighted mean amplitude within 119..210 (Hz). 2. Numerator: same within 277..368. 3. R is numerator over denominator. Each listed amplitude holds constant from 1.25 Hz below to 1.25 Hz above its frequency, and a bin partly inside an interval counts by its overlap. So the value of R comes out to 1.36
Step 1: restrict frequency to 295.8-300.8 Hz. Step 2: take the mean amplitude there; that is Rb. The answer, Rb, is 30.3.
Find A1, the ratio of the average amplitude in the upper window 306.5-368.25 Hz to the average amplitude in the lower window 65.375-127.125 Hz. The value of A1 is 1.46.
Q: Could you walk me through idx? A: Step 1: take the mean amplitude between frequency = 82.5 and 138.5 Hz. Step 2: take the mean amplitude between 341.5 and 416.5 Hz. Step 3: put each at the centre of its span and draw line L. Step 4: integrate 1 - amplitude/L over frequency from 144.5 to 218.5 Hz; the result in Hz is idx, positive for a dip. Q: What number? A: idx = -4.14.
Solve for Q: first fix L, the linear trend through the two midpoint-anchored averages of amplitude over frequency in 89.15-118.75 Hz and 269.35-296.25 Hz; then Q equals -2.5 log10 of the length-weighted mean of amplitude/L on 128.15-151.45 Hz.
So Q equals 0.36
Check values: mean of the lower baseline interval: 21.6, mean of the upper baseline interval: 29.3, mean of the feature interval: 16.6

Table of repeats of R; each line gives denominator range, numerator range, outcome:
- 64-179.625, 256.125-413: 1.42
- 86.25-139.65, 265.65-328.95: 1.43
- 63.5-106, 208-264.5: 1.20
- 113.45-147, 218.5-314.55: 1.51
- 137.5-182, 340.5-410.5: 1.49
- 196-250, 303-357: 1.12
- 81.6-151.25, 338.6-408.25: 1.56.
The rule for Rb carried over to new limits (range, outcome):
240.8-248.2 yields 27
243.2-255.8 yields 27.8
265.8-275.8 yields 29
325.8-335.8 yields 32.4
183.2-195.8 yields 28.5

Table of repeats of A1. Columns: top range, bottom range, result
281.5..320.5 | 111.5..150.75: 1.62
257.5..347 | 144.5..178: 1.41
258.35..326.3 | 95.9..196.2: 1.35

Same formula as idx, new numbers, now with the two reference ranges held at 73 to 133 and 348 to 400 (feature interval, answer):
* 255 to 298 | -1.2 Hz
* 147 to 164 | 3.5 Hz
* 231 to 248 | -1.1 Hz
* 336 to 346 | -1.1 Hz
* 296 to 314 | -1.3 Hz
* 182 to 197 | -2.0 Hz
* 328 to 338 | -1.0 Hz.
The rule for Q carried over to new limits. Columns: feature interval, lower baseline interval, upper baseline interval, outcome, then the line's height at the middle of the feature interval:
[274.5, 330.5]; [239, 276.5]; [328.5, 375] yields 0.02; 30.9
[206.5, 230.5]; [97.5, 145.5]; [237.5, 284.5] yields -0.09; 25.7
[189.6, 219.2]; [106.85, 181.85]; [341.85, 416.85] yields -0.23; 23.9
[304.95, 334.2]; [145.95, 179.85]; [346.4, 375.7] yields 0.02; 32.1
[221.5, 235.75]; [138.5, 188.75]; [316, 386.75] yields -0.11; 25.5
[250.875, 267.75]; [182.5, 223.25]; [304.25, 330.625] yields 0.08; 30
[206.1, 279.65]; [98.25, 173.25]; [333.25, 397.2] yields -0.10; 25.9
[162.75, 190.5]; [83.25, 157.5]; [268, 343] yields -0.16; 23.3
